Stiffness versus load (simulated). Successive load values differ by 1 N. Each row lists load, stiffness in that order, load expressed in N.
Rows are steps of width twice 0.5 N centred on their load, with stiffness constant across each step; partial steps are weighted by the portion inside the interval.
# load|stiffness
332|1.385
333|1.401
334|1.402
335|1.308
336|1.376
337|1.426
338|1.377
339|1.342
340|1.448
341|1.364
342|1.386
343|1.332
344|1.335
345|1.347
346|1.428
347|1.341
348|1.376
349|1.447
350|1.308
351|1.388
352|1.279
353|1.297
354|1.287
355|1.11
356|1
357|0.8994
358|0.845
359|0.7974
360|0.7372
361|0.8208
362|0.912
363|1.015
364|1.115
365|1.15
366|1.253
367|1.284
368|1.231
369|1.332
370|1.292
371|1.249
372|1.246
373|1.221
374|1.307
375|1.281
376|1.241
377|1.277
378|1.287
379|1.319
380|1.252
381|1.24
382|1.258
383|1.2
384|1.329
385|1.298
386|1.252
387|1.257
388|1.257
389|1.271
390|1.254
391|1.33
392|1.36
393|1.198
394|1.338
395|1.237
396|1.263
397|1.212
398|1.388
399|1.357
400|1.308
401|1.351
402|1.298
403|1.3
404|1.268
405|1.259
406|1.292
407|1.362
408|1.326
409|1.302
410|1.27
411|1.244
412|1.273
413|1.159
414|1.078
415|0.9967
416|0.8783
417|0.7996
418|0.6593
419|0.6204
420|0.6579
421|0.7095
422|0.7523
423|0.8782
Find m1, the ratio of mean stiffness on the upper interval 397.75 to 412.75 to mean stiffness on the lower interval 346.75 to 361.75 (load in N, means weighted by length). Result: 1.16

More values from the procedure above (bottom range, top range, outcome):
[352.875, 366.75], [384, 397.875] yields 1.26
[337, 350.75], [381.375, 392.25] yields 0.93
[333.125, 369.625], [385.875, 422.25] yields 0.95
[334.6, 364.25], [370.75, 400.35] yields 1.05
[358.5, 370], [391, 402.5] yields 1.22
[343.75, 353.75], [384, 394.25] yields 0.95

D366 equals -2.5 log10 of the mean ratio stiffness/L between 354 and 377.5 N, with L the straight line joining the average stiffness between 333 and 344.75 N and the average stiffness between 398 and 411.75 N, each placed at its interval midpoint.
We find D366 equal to 0.201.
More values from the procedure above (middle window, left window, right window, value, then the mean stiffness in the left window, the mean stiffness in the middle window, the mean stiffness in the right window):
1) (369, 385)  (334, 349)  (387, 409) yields 0.05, 1.37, 1.27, 1.3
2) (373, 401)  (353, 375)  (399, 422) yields -0.16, 1.11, 1.28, 1.11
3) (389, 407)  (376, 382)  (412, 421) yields -0.21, 1.27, 1.3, 0.871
